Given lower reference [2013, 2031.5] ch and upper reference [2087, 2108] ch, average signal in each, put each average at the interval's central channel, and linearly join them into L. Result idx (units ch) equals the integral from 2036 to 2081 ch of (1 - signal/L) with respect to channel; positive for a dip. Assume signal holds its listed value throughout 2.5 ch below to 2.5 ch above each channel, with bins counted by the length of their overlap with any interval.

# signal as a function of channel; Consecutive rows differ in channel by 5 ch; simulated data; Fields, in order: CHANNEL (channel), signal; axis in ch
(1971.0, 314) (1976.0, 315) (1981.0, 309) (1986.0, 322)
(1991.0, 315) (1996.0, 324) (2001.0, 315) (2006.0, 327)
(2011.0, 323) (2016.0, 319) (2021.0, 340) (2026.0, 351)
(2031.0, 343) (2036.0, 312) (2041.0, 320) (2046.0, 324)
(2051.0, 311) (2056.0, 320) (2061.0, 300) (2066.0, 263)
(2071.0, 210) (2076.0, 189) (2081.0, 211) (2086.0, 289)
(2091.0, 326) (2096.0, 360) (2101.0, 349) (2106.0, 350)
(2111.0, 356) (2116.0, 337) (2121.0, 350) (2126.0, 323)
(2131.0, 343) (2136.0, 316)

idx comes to 8.2 ch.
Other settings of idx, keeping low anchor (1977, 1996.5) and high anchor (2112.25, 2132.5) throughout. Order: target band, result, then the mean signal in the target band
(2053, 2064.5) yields 0.79 ch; 306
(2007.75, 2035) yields -0.95 ch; 334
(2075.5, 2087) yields 3.58 ch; 229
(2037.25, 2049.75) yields 0.24 ch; 320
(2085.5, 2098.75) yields 0.13 ch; 331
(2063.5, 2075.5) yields 3.70 ch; 229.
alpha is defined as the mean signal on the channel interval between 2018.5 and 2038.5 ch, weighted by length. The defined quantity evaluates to 336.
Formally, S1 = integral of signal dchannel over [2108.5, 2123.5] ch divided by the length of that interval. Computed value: 348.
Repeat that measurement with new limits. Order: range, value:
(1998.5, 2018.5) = 321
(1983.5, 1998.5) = 320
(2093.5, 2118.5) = 350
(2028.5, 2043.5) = 325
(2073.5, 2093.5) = 254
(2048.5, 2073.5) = 281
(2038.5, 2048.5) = 322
